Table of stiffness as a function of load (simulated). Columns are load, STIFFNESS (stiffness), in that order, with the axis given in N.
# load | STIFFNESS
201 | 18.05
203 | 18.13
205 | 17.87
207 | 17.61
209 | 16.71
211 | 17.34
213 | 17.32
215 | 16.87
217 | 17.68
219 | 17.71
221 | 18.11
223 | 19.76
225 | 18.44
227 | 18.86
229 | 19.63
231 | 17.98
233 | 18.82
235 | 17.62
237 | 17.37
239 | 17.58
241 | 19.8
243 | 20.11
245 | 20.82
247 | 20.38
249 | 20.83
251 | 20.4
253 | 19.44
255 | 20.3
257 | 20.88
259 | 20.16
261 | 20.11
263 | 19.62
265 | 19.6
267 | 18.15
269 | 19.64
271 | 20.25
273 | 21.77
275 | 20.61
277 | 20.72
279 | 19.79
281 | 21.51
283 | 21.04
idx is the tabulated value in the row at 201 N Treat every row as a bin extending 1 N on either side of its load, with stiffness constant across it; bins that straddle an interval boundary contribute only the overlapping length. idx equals 18.05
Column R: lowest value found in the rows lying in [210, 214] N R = 17.32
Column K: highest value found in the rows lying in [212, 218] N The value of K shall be 17.68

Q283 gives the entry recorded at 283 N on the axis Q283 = 21.04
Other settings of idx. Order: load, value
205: 17.87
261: 20.11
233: 18.82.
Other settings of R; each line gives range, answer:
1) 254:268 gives 18.15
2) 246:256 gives 19.44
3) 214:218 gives 16.87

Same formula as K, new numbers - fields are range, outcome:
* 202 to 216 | 18.13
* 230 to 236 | 18.82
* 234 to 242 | 19.8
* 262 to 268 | 19.62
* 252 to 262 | 20.88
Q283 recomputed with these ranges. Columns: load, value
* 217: 17.68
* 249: 20.83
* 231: 17.98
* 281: 21.51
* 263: 19.62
